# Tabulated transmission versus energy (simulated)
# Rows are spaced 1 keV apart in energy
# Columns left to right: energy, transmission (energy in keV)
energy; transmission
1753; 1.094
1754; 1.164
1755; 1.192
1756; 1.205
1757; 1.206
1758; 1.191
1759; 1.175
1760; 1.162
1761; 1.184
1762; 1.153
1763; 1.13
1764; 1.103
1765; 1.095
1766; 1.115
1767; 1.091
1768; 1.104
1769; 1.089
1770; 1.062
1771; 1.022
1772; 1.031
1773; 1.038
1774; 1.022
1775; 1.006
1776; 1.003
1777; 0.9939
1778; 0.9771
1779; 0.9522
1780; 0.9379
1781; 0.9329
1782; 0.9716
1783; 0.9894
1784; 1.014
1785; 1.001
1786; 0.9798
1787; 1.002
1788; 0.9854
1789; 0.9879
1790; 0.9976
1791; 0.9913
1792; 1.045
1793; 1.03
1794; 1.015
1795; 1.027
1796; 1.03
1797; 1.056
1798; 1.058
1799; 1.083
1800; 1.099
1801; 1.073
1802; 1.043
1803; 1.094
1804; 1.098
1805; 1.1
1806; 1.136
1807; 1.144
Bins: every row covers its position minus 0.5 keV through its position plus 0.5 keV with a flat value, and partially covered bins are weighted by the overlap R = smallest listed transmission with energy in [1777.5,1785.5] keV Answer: 0.9329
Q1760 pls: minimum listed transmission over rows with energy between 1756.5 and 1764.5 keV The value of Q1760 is 1.103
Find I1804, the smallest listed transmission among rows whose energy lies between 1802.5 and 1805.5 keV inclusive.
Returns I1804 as 1.094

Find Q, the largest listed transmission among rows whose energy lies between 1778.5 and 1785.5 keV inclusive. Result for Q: 1.014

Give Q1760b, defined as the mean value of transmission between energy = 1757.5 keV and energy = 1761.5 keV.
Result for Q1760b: 1.18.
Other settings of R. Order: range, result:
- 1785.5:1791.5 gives 0.9798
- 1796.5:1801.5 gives 1.056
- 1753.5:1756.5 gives 1.164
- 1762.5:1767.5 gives 1.091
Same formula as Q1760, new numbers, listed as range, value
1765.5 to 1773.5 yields 1.022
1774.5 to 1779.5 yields 0.9522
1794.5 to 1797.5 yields 1.027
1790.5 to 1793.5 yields 0.9913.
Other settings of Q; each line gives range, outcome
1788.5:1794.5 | 1.045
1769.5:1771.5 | 1.062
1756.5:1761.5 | 1.206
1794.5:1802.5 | 1.099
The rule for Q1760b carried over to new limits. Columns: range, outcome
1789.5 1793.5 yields 1.02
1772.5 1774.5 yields 1.03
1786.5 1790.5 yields 0.993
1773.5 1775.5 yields 1.01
